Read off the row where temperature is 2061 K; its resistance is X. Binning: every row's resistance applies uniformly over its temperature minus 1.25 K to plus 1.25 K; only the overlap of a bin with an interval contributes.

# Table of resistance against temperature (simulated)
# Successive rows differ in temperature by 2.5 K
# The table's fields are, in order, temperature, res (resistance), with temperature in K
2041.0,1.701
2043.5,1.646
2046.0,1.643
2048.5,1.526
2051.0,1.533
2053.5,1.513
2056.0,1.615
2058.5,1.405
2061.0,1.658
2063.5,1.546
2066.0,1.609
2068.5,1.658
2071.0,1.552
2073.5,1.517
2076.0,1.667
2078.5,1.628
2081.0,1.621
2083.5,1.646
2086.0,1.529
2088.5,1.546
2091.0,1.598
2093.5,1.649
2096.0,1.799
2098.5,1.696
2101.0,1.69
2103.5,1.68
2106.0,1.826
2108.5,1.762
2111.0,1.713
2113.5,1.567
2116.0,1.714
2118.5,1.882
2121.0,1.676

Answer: 1.658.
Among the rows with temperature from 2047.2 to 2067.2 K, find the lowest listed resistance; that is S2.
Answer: 1.405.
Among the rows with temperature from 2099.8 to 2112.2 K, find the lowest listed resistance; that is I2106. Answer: 1.68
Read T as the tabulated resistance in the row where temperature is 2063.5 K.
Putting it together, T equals 1.546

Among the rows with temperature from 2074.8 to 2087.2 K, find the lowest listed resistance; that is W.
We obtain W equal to 1.529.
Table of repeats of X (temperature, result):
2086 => 1.529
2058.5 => 1.405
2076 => 1.667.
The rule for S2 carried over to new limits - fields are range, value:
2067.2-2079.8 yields 1.517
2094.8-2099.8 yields 1.696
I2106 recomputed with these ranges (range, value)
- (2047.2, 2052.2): 1.526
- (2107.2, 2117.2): 1.567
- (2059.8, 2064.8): 1.546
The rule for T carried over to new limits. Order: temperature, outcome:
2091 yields 1.598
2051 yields 1.533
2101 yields 1.69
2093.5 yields 1.649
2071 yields 1.552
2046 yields 1.643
